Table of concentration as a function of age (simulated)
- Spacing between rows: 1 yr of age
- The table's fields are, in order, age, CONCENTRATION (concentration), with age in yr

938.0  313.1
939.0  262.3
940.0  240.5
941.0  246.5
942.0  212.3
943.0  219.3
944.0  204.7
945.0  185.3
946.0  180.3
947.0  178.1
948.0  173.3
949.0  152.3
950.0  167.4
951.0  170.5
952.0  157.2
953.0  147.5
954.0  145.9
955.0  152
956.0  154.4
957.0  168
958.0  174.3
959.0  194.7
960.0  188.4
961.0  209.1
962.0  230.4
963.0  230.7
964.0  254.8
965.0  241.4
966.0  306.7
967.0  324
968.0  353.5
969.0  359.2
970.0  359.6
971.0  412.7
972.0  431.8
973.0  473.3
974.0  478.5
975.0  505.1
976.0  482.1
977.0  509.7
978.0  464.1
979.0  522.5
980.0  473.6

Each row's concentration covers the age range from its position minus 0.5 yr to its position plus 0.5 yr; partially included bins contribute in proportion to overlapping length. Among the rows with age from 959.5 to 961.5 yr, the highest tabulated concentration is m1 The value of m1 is 209.1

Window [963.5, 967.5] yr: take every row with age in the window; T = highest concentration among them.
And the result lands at 324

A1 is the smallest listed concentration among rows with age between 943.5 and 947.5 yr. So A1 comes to 178.1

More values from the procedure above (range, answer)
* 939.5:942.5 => 212.3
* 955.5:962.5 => 154.4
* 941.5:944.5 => 204.7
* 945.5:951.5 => 152.3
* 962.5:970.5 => 230.7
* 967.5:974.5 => 353.5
